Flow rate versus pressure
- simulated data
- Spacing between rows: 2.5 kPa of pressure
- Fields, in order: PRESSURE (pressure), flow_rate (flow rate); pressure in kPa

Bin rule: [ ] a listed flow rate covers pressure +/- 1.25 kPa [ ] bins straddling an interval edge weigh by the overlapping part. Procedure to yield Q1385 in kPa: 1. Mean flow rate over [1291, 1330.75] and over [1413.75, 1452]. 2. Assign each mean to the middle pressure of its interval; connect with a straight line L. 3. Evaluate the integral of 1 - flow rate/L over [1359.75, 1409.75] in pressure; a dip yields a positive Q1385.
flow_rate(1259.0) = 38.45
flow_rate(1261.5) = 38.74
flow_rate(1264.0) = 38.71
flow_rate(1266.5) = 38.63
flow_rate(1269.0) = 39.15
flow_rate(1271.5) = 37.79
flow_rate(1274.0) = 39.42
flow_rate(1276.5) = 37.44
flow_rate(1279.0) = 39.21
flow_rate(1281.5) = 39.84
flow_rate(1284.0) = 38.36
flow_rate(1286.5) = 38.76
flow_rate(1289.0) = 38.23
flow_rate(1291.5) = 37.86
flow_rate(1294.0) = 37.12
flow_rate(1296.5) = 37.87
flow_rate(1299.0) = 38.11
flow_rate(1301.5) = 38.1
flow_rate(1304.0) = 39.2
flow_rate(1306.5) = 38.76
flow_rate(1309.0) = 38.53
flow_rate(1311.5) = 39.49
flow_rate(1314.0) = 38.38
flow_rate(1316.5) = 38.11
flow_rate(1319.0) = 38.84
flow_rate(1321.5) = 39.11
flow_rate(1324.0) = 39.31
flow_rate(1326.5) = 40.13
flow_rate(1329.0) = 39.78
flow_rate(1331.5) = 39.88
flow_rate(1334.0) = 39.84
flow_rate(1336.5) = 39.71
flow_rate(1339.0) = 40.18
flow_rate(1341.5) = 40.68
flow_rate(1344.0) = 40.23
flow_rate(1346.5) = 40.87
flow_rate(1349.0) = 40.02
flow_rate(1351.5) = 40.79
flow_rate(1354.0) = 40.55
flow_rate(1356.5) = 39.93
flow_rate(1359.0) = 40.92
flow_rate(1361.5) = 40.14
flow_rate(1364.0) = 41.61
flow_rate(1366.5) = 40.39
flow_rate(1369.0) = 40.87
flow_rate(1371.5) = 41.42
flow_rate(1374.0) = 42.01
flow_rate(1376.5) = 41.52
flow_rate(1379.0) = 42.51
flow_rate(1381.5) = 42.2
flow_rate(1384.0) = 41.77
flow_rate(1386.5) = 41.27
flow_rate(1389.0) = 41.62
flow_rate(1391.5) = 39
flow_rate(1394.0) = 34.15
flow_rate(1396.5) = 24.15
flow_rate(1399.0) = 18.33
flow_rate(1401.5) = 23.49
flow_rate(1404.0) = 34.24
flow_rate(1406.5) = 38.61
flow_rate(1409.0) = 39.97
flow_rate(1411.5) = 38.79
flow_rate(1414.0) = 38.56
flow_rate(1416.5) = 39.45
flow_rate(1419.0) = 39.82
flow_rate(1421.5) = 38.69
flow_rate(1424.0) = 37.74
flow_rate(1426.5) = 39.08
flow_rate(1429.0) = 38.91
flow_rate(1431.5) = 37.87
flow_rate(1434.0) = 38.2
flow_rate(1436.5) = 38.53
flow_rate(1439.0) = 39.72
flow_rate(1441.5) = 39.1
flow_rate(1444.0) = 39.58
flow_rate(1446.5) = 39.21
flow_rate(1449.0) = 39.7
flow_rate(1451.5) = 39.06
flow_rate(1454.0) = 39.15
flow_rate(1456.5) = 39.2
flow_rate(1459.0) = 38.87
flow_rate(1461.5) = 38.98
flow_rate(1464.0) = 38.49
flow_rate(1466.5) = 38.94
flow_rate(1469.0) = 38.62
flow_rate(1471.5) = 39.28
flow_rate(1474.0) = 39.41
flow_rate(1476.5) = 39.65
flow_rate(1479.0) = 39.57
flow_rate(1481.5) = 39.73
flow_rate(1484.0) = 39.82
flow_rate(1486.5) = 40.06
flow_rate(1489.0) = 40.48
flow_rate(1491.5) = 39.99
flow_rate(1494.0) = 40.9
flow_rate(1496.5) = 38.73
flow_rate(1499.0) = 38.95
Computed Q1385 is 1.8 kPa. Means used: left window 38.7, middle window 37.5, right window 39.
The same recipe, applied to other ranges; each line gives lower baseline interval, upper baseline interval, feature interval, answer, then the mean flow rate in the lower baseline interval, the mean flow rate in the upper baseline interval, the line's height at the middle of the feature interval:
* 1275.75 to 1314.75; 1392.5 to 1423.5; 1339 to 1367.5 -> -3.4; 38.5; 34.2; 36.2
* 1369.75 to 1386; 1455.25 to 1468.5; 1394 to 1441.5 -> 5.3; 41.8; 38.9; 40.4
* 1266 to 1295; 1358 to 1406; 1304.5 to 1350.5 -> -1.9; 38.5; 37.5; 38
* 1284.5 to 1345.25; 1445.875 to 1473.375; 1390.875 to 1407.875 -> 3.9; 39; 39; 39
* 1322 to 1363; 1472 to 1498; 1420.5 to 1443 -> 0.7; 40.2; 39.8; 39.9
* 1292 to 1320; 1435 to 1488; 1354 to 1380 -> -1.6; 38.4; 39.3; 38.7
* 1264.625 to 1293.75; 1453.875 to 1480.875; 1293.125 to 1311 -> 0.1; 38.6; 39.1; 38.6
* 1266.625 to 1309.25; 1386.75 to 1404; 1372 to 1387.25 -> -4.6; 38.5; 31.1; 32.2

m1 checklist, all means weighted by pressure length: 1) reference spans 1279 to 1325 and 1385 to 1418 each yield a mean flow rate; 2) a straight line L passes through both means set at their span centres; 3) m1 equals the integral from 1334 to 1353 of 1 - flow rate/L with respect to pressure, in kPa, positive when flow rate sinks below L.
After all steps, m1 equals -1.70 kPa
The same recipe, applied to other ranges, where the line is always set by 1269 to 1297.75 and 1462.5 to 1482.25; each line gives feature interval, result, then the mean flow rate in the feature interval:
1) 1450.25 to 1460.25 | 0.0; 39.1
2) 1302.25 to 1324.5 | -0.2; 38.8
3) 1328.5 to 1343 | -0.5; 40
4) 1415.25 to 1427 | 0.0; 38.9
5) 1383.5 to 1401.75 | 2.7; 33.1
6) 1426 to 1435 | 0.1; 38.5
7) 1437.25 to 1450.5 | -0.1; 39.4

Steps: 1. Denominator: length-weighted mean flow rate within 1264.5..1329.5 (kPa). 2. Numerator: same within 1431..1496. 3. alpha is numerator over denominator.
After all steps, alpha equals 1.0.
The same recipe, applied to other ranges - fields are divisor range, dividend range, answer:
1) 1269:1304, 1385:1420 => 0.92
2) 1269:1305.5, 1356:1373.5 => 1.06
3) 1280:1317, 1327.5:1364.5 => 1.05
